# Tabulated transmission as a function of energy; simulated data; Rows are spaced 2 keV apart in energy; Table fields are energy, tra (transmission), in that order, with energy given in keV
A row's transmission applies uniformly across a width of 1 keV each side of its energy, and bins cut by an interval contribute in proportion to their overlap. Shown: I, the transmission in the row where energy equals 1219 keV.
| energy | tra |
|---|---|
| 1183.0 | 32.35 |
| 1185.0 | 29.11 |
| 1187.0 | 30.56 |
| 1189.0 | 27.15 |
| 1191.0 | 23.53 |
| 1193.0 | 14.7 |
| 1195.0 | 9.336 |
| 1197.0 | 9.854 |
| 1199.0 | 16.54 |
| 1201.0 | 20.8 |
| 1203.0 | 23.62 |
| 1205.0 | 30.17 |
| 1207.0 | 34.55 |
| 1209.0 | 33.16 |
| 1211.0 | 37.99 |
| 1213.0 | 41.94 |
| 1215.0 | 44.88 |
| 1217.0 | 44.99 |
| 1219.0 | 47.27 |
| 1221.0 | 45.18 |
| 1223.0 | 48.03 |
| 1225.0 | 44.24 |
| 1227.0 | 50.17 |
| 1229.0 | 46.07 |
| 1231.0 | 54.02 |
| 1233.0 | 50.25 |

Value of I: 47.27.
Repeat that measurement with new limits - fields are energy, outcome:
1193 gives 14.7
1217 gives 44.99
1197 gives 9.854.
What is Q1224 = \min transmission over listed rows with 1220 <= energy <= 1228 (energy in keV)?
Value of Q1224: 44.24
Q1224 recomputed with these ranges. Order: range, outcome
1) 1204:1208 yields 30.17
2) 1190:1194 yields 14.7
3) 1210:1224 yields 37.99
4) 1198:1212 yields 16.54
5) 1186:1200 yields 9.336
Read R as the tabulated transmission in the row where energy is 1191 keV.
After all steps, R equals 23.53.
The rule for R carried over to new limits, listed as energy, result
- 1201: 20.8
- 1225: 44.24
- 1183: 32.35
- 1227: 50.17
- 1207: 34.55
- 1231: 54.02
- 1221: 45.18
